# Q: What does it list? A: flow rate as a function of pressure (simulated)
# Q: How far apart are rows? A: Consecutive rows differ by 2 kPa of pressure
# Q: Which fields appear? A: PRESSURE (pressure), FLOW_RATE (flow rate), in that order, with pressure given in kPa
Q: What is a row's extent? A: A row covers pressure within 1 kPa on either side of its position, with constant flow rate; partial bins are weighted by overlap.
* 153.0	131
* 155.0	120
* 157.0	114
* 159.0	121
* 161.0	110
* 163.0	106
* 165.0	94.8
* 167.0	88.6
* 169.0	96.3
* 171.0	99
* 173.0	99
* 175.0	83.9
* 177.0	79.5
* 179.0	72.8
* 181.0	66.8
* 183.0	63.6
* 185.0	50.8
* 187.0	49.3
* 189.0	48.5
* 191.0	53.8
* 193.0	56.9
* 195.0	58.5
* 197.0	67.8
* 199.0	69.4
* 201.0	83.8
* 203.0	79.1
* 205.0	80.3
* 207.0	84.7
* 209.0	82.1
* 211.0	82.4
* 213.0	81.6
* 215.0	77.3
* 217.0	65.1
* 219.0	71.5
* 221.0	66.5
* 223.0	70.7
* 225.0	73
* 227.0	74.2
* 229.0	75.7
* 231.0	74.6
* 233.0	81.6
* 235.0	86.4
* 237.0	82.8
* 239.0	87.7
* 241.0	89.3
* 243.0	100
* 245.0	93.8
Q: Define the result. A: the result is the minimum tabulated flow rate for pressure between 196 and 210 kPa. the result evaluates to 67.8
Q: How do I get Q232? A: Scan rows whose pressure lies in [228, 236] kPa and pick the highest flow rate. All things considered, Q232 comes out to 86.4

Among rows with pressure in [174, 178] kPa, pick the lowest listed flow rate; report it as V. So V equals 79.5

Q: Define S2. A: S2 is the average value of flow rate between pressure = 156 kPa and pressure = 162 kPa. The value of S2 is 115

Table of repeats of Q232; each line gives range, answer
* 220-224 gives 70.7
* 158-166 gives 121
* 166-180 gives 99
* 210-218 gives 82.4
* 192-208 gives 84.7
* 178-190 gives 72.8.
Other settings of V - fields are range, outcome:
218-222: 66.5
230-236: 74.6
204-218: 65.1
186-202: 48.5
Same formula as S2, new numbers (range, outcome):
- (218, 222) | 69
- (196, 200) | 68.6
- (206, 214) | 82.7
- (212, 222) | 72.4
